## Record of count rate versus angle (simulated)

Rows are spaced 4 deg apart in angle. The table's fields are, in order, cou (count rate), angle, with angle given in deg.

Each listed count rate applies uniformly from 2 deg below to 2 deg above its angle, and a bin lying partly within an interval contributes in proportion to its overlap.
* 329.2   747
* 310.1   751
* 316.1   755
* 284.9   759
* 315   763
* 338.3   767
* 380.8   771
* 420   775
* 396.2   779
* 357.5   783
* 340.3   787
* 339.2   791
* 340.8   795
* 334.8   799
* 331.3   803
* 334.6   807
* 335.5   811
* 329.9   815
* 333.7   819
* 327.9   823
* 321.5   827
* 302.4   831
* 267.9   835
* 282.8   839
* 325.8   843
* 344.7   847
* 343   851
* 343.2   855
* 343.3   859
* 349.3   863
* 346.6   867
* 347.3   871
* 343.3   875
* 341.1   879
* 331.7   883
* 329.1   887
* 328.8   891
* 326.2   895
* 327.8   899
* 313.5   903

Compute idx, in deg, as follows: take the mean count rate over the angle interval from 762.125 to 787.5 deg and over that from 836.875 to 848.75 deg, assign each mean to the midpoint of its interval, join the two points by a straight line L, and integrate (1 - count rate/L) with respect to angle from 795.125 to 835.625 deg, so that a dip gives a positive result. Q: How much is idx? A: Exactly 1.5 deg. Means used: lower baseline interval 368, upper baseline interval 317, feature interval 325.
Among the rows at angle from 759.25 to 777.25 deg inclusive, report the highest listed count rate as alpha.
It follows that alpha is 420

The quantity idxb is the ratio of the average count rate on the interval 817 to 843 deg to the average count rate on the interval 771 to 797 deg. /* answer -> 0.84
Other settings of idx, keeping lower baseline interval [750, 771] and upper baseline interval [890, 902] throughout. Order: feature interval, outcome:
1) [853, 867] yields -0.90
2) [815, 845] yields 1.18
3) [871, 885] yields -0.62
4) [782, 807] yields -1.42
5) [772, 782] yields -2.50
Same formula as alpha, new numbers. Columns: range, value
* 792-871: 349.3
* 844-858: 344.7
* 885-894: 329.1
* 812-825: 333.7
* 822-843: 327.9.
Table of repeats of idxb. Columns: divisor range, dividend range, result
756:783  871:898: 0.94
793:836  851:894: 1.05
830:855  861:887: 1.09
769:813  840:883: 0.96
